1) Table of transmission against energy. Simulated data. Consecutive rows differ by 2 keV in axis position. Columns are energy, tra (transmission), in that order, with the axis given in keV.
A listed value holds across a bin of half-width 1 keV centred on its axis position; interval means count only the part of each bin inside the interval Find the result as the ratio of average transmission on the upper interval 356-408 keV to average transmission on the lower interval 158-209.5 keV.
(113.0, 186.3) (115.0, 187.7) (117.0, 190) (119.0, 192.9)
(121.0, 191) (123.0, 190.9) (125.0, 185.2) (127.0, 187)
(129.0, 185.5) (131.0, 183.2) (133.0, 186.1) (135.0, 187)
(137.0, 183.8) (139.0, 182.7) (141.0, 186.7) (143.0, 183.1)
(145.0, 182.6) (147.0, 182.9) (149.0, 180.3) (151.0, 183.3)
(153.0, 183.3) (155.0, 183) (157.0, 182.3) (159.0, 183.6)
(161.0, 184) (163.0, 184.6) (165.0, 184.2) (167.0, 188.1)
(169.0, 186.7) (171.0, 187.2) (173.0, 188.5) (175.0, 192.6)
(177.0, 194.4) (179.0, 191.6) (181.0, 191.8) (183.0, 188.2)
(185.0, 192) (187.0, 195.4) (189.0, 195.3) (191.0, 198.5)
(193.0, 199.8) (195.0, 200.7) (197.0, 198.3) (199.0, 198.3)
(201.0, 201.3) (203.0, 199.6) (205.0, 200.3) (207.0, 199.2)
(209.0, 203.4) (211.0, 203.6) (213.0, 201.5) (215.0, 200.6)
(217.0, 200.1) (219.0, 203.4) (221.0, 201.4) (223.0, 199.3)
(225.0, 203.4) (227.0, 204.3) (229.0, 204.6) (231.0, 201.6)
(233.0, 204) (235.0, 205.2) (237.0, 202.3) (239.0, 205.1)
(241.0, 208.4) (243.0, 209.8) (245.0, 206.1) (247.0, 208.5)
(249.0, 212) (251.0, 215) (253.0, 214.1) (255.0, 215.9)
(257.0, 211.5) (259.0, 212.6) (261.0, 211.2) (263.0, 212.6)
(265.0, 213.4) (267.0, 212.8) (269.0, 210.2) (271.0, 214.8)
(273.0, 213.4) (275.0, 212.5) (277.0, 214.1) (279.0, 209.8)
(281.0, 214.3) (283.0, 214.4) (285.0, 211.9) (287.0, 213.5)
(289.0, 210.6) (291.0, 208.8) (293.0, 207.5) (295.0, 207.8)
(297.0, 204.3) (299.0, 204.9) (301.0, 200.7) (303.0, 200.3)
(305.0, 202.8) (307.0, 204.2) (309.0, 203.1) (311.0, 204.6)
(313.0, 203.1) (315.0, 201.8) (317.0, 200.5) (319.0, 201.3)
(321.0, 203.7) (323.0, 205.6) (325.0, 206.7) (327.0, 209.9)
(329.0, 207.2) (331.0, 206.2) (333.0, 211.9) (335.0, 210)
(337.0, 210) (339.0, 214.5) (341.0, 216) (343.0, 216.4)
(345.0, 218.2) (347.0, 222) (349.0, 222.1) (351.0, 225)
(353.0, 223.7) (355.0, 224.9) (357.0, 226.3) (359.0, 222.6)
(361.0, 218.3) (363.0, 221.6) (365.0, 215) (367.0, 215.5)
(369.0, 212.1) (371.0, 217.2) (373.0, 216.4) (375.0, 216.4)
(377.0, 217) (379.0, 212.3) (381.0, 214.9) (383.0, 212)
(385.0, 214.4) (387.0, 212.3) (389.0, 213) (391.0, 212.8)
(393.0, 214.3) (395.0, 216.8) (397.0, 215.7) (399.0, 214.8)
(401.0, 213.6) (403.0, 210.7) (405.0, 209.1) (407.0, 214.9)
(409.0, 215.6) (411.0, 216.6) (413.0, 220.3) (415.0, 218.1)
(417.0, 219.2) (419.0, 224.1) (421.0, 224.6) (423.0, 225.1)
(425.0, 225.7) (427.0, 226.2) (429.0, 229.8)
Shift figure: 1.1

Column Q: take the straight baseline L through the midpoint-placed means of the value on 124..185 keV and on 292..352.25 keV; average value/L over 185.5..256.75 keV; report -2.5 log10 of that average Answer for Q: -0.05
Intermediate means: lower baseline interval 186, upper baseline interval 208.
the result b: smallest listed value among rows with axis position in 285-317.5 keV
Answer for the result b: 200.3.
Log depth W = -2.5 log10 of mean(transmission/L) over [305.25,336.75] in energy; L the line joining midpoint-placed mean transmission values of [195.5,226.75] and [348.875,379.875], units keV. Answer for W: 0.04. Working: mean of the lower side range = 201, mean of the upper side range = 219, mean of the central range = 205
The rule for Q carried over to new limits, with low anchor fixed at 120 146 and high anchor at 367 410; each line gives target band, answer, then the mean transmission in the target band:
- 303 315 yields 0.01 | 203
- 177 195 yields -0.02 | 194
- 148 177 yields 0.02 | 185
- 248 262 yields -0.07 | 213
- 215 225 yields -0.03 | 201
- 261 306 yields -0.04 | 210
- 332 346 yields -0.03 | 214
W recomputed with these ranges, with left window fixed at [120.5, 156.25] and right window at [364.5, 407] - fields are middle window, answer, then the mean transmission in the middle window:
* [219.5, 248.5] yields -0.046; 205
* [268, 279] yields -0.063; 213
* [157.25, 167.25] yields 0.018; 184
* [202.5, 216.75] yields -0.044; 201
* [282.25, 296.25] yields -0.041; 210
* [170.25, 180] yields -0.010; 191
